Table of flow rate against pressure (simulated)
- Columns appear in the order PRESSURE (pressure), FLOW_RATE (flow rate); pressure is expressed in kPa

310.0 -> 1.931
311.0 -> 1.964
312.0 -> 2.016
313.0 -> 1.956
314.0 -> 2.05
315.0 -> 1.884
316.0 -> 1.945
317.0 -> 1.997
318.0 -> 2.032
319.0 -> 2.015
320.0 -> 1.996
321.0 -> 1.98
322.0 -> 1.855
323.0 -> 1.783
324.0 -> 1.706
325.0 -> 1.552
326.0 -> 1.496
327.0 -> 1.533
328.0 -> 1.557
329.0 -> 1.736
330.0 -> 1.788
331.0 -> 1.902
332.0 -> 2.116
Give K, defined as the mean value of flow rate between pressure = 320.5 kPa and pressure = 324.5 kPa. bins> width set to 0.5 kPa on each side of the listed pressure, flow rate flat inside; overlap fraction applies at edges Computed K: 1.83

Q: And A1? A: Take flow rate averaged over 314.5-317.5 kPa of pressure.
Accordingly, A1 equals 1.94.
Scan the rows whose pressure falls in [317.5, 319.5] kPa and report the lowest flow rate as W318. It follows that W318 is 2.015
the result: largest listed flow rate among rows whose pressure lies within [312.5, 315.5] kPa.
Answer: 2.05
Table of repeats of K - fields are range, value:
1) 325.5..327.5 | 1.51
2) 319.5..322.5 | 1.94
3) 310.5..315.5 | 1.97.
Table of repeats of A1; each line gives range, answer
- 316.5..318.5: 2.01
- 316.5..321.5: 2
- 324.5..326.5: 1.52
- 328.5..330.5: 1.76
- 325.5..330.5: 1.62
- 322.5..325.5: 1.68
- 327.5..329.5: 1.65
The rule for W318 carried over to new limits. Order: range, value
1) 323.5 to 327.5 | 1.496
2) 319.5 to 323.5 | 1.783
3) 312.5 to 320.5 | 1.884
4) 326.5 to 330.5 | 1.533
